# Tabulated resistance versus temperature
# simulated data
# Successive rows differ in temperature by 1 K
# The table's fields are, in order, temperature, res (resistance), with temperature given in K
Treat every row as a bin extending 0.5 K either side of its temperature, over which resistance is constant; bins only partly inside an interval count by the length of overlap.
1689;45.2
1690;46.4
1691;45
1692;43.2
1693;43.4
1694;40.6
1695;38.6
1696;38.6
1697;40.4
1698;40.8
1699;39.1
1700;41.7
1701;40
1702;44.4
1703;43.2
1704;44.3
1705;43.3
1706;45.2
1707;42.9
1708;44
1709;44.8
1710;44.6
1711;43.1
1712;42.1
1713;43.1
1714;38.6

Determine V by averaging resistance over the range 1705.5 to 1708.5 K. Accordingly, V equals 44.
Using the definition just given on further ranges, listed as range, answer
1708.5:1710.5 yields 44.7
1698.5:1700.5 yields 40.4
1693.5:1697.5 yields 39.6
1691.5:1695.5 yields 41.5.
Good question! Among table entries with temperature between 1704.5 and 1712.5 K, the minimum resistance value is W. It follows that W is 42.1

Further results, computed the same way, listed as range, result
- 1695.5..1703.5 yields 38.6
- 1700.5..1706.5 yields 40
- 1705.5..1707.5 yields 42.9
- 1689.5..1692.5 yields 43.2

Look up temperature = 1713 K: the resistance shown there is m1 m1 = 43.1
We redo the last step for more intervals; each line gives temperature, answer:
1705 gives 43.3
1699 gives 39.1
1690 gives 46.4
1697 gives 40.4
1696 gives 38.6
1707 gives 42.9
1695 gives 38.6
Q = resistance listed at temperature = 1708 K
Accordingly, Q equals 44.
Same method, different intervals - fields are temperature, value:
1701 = 40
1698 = 40.8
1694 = 40.6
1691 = 45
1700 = 41.7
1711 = 43.1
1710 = 44.6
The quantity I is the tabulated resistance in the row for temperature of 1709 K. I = 44.8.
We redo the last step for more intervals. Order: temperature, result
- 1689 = 45.2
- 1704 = 44.3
